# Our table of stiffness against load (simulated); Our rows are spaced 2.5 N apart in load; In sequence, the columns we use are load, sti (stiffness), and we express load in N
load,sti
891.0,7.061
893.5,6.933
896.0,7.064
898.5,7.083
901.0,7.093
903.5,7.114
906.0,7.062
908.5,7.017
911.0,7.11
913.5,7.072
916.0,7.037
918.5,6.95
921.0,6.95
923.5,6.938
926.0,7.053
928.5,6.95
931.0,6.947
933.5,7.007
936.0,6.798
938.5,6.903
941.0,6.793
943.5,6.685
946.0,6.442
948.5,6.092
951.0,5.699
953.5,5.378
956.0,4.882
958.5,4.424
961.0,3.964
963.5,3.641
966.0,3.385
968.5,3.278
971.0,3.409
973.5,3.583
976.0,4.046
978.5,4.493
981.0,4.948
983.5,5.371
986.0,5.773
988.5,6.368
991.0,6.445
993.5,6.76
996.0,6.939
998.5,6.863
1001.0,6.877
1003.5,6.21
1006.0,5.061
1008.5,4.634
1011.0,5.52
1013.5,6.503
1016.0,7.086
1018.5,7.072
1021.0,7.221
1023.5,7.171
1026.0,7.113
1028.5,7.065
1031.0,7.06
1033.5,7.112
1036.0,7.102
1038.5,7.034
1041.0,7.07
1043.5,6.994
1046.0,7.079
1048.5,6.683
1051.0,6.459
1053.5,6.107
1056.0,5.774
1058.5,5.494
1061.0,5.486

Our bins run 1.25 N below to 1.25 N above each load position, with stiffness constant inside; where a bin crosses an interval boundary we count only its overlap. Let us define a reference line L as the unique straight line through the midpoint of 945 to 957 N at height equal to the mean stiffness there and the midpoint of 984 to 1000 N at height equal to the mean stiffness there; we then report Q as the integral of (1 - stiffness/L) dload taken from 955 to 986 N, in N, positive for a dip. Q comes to 9.7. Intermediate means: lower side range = 5.7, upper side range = 6.48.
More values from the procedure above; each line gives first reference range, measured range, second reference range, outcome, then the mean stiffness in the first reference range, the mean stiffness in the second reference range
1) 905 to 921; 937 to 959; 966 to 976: -4.76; 7.03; 3.5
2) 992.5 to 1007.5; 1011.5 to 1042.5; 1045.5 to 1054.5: -2.50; 6.42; 6.55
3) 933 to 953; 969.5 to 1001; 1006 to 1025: 4.72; 6.49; 6.37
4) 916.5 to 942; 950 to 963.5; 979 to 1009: 3.73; 6.93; 6.02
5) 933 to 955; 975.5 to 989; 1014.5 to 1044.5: 3.10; 6.38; 7.09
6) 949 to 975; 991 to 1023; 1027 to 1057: -4.27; 4.22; 6.81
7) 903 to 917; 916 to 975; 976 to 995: 7.10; 7.07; 5.64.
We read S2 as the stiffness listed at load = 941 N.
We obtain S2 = 6.793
